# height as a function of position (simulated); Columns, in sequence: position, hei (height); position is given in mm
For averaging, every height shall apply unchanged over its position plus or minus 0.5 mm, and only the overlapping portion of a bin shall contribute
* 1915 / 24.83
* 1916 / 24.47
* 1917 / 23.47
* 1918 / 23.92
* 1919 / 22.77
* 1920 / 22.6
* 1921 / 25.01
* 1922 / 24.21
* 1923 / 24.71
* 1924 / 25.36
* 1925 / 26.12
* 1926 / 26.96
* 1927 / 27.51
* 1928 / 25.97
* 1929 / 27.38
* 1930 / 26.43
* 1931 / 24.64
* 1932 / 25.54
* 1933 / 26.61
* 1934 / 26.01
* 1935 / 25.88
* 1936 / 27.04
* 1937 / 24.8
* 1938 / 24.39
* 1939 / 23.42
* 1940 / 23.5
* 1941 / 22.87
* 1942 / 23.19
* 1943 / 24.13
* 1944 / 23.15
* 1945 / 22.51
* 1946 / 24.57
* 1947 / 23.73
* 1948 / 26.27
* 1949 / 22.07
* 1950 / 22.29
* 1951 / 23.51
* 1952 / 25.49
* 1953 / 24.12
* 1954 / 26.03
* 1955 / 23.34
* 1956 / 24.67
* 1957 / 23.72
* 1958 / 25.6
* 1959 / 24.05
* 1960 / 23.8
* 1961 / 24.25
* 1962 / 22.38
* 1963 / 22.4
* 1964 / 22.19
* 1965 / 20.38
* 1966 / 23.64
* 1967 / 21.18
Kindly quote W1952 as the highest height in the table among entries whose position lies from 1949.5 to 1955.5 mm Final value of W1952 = 26.03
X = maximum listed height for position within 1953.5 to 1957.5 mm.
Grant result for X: 26.03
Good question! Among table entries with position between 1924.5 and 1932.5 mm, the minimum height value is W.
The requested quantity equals 24.64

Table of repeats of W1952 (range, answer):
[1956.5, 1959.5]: 25.6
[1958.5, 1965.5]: 24.25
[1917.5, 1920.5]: 23.92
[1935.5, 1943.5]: 27.04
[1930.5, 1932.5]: 25.54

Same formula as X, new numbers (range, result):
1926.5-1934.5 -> 27.51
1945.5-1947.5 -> 24.57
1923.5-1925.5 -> 26.12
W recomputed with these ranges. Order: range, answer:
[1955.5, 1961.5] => 23.72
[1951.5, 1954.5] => 24.12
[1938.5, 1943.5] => 22.87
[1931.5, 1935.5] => 25.54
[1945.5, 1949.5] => 22.07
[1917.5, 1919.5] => 22.77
